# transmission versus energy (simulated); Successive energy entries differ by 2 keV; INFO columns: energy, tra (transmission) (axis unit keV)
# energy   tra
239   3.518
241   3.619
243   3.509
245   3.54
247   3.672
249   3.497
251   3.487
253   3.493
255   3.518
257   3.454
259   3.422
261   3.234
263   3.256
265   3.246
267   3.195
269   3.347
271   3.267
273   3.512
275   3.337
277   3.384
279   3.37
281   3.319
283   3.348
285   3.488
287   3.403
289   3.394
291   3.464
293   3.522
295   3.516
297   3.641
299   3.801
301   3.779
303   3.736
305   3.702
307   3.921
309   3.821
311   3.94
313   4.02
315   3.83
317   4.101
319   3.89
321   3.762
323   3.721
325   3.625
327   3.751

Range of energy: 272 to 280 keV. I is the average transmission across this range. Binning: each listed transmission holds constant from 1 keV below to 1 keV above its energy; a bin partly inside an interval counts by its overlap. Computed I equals 3.4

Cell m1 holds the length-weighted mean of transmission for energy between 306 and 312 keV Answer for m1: 3.89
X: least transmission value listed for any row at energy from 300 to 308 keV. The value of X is 3.702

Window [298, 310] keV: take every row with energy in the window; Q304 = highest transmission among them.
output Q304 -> 3.921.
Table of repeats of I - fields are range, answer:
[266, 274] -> 3.33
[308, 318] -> 3.94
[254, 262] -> 3.41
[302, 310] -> 3.79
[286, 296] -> 3.46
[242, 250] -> 3.55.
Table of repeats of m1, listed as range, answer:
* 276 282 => 3.36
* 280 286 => 3.39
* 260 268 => 3.23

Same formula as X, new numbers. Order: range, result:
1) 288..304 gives 3.394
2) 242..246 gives 3.509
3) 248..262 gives 3.234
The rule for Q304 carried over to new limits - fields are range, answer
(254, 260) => 3.518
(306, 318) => 4.101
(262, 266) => 3.256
